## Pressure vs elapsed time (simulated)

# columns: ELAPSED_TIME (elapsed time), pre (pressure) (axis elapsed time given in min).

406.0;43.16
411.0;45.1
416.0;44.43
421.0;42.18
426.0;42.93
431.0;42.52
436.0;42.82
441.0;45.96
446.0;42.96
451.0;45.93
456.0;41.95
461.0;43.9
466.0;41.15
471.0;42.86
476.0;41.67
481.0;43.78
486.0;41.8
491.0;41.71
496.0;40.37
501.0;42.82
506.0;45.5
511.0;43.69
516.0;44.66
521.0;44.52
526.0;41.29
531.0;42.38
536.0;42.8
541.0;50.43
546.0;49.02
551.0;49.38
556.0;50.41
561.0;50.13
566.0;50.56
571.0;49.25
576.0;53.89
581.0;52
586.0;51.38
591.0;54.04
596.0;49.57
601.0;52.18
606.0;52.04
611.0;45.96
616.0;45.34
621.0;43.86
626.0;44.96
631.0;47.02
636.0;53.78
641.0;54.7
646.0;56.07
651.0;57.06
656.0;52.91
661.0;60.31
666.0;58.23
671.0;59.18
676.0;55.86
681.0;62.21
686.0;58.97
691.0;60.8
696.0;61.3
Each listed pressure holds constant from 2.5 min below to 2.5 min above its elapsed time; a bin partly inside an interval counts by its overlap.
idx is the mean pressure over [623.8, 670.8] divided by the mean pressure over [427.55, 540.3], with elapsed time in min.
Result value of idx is 1.26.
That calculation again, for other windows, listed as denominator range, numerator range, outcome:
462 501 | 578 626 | 1.18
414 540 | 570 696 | 1.24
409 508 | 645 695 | 1.35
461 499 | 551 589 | 1.21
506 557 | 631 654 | 1.19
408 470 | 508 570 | 1.07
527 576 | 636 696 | 1.20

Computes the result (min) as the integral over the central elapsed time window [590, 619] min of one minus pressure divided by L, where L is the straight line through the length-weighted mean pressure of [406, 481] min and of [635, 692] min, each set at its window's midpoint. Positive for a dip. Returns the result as 2.2 min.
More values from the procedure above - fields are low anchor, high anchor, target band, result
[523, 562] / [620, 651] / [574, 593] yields -1.6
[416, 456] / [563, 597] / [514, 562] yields 2.8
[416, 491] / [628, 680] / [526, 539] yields 1.4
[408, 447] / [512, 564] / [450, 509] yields 2.9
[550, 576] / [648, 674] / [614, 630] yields 2.9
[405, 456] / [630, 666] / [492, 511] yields 1.8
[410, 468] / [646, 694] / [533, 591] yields 1.5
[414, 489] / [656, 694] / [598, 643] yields 5.1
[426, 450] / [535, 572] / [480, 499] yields 1.8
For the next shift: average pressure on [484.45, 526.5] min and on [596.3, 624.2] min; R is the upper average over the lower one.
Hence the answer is 1.1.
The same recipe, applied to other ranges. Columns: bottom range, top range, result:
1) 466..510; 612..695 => 1.28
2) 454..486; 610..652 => 1.17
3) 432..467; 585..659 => 1.17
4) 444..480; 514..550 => 1.05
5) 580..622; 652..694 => 1.18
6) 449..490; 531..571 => 1.13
